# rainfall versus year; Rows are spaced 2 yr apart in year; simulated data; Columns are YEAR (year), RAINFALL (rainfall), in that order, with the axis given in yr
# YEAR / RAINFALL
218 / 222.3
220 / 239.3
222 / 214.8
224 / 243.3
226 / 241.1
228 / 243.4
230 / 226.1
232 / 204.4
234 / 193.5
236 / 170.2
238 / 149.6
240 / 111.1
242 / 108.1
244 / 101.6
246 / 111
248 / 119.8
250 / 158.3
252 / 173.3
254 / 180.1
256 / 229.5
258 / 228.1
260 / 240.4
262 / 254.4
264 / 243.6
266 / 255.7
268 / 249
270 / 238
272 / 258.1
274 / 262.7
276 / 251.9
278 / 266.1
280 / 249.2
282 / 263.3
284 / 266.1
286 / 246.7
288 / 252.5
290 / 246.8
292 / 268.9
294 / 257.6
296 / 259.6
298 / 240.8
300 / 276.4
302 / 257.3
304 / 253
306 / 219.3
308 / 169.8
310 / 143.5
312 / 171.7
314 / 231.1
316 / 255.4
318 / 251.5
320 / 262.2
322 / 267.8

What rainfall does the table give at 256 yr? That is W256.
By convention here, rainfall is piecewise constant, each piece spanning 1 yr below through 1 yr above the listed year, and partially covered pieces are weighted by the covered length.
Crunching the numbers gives 229.5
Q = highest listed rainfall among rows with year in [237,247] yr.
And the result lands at 149.6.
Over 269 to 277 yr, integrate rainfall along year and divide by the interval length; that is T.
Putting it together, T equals 253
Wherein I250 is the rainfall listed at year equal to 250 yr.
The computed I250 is 158.3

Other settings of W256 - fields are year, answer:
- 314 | 231.1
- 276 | 251.9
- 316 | 255.4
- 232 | 204.4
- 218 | 222.3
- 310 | 143.5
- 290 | 246.8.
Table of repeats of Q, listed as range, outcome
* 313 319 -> 255.4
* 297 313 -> 276.4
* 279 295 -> 268.9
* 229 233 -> 226.1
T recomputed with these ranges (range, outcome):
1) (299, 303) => 267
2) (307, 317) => 194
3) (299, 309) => 235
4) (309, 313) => 158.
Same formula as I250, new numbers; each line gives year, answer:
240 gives 111.1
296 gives 259.6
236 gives 170.2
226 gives 241.1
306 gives 219.3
